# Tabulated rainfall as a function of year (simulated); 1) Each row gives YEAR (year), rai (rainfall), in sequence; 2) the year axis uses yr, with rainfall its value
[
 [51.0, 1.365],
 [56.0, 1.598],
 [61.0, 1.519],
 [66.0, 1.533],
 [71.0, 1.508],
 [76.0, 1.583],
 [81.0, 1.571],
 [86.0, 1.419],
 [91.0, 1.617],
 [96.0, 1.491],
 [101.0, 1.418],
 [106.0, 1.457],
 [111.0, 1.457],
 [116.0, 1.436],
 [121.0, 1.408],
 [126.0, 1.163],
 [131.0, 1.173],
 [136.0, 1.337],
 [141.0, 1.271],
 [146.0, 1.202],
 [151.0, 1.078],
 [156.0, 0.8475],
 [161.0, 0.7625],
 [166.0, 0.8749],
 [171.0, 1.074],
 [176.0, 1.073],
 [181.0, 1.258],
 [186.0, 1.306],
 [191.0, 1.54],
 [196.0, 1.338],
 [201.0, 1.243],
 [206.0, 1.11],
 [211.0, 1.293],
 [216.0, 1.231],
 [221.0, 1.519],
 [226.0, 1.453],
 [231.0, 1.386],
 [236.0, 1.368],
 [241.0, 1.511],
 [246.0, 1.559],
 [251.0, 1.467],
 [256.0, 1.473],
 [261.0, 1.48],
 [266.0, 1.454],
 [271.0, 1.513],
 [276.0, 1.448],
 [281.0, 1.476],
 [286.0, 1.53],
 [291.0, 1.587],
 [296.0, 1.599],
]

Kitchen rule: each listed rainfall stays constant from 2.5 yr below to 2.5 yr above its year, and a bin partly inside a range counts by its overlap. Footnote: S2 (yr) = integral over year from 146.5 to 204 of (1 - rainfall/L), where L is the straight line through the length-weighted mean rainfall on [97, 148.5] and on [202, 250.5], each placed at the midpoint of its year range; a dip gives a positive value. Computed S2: 9.7 yr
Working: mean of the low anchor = 1.34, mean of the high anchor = 1.38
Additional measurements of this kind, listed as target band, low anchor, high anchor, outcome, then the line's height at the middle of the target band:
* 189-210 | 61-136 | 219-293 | 2.4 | 1.47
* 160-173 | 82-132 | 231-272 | 4.7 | 1.44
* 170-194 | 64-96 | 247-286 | 3.9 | 1.5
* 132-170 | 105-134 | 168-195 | 7.0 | 1.29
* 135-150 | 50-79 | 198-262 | 2.2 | 1.46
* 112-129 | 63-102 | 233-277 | 1.9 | 1.51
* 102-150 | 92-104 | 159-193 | 1.2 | 1.35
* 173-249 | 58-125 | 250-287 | 7.0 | 1.48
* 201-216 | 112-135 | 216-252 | 2.2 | 1.42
